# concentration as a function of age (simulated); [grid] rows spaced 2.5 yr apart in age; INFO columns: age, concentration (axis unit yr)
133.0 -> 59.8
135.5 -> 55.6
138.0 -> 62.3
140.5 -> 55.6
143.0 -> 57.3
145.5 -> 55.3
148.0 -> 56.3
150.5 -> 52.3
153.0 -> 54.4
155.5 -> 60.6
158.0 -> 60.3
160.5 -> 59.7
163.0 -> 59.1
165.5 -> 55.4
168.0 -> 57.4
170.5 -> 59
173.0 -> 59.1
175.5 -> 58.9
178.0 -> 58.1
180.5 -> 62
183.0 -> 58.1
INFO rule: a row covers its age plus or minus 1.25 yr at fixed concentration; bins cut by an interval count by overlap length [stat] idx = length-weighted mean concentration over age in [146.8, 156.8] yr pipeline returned 55.9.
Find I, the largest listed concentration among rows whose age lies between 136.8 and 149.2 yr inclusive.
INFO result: 62.3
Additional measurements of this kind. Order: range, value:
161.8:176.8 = 59.1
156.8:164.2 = 60.3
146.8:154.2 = 56.3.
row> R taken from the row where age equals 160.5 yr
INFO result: 59.7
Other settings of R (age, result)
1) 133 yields 59.8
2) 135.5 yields 55.6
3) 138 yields 62.3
